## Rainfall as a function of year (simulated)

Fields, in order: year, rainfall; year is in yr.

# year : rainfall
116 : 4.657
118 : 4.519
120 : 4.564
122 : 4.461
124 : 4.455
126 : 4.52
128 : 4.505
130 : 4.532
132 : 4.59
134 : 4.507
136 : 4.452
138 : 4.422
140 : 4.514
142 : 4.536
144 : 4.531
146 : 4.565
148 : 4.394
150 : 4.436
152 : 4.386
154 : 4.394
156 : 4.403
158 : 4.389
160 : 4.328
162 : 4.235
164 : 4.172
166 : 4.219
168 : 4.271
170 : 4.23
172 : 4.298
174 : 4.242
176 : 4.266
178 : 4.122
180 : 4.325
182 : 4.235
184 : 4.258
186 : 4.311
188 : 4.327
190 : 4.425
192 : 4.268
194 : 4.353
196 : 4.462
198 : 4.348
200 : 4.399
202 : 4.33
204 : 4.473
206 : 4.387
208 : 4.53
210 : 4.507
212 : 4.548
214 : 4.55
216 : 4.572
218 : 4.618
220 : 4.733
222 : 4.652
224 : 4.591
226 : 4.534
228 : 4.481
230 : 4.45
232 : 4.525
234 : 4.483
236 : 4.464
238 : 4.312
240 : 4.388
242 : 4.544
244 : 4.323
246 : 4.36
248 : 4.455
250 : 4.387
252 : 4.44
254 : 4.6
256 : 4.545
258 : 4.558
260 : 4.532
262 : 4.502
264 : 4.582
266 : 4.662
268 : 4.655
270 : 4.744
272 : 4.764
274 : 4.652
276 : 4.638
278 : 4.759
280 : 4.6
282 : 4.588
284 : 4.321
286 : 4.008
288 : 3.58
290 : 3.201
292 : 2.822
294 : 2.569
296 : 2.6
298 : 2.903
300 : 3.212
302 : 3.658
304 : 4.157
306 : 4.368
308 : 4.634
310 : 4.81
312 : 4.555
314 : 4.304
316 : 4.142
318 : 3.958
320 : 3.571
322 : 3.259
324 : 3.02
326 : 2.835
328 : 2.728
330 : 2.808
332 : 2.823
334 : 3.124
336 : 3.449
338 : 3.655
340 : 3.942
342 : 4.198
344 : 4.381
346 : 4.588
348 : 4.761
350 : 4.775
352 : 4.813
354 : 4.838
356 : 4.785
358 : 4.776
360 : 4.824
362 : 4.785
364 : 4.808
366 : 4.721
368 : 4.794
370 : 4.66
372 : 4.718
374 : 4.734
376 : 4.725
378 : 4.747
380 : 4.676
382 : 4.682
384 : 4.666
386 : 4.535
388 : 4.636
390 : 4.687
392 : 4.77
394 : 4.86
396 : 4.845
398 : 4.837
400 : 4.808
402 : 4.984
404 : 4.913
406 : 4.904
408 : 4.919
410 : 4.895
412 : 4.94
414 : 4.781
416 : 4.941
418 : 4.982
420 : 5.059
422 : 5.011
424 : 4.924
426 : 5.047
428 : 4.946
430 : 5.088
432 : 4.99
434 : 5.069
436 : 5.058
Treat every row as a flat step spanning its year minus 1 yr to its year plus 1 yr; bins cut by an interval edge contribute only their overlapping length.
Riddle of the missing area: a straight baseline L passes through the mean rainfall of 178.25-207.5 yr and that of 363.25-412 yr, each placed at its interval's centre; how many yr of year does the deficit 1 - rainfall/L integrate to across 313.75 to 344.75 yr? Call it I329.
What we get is 7.74 yr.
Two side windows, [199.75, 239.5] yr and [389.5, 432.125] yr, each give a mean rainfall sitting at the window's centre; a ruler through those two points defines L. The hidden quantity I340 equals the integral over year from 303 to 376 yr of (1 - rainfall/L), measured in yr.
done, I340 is 9.0 yr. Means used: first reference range 4.51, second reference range 4.92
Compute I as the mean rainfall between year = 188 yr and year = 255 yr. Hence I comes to 4.47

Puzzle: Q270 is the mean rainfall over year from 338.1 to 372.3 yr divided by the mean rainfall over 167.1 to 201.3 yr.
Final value 1.1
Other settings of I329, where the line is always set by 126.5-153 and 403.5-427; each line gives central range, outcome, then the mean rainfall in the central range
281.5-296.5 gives 4.1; 3.45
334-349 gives 2.3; 4.07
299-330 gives 6.5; 3.78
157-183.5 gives 1.7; 4.26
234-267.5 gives 1.4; 4.48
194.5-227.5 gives 0.7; 4.51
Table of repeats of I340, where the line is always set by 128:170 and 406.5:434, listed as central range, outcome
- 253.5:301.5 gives 5.9 yr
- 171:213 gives 1.4 yr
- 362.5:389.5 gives 1.0 yr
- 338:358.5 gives 1.2 yr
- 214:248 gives 0.6 yr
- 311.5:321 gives 1.3 yr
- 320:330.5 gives 3.9 yr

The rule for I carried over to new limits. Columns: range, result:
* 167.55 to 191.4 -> 4.28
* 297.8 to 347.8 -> 3.75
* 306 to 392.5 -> 4.27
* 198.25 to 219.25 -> 4.49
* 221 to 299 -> 4.28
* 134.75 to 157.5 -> 4.46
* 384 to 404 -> 4.78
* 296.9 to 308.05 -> 3.74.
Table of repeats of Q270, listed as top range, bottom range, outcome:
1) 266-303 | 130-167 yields 0.89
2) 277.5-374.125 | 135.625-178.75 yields 0.92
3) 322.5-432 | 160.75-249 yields 1.03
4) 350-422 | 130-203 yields 1.10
